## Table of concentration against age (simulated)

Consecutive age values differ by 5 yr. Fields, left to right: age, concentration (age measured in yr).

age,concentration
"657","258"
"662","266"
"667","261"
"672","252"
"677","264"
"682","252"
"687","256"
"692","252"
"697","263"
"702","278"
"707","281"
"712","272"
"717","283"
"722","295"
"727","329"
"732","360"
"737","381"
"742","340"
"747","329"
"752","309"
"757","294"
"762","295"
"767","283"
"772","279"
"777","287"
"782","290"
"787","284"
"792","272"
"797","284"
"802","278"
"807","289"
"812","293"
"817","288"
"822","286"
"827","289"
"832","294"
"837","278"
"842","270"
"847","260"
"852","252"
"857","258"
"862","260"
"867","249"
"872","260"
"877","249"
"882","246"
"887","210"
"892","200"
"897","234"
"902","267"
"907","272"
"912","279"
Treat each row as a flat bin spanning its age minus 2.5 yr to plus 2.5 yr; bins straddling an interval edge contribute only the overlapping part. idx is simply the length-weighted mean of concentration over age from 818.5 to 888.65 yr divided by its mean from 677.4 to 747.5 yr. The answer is 0.89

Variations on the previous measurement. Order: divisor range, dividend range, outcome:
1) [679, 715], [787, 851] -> 1.06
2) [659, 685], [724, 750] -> 1.34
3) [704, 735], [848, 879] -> 0.84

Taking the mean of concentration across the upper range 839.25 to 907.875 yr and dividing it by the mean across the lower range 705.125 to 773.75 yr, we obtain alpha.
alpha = 0.80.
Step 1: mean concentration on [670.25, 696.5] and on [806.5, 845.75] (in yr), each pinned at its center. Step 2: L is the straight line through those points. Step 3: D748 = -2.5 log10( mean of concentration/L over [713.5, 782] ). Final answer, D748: -0.159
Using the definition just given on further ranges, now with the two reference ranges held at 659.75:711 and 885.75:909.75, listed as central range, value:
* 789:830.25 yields -0.15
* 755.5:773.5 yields -0.14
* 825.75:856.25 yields -0.11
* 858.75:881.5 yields -0.05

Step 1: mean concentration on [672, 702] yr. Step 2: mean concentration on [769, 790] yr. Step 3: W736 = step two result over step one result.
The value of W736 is 1.1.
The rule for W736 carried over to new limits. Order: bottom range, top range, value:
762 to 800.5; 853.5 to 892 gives 0.86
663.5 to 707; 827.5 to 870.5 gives 1.02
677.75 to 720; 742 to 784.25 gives 1.12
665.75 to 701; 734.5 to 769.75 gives 1.23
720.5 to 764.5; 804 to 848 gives 0.87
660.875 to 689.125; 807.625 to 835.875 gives 1.12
